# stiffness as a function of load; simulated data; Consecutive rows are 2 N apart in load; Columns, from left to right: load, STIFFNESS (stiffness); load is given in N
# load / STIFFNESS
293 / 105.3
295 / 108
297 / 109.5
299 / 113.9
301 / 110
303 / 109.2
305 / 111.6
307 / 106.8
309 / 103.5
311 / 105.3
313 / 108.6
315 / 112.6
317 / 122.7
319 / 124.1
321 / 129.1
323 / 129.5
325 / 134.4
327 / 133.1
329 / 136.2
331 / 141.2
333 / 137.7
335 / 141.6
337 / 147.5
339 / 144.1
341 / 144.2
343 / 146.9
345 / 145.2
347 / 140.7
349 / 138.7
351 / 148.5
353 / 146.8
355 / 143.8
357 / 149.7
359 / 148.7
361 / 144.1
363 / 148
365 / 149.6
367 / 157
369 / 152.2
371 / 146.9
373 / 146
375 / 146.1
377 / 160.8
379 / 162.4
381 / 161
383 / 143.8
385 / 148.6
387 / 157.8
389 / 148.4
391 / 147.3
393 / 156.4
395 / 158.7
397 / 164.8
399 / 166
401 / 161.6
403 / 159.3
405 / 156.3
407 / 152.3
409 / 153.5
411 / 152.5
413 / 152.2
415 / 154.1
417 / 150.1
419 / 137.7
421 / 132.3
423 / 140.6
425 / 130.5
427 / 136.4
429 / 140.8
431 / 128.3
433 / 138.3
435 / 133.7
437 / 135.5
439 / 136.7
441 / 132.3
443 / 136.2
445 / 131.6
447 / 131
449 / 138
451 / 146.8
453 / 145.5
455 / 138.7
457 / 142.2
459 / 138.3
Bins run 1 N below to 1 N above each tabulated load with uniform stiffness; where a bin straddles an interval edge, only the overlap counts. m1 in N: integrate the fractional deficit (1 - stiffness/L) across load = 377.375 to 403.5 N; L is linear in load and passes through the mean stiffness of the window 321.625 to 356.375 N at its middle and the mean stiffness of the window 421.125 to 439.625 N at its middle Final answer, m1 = -3.55 N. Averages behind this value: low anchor 141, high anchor 135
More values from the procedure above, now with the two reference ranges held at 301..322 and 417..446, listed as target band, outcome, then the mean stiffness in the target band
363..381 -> -4.1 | 153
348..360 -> -2.5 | 146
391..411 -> -4.3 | 158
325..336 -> -2.0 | 138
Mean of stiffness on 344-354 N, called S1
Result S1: 144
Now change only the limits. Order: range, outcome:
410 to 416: 153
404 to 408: 154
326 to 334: 137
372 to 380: 154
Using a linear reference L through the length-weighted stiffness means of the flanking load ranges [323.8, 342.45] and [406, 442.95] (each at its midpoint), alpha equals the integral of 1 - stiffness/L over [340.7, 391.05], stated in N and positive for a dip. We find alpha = -3.1 N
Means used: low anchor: 140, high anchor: 141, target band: 149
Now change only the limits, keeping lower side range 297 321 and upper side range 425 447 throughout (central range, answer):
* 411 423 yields -1.3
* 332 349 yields -3.7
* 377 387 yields -2.4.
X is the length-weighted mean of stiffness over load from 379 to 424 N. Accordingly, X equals 153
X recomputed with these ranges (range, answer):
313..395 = 144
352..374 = 148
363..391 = 152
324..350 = 141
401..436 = 145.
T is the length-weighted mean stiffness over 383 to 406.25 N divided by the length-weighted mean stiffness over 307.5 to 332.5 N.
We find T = 1.3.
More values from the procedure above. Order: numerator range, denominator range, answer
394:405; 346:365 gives 1.11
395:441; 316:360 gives 1.05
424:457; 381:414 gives 0.88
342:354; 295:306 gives 1.31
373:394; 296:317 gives 1.39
